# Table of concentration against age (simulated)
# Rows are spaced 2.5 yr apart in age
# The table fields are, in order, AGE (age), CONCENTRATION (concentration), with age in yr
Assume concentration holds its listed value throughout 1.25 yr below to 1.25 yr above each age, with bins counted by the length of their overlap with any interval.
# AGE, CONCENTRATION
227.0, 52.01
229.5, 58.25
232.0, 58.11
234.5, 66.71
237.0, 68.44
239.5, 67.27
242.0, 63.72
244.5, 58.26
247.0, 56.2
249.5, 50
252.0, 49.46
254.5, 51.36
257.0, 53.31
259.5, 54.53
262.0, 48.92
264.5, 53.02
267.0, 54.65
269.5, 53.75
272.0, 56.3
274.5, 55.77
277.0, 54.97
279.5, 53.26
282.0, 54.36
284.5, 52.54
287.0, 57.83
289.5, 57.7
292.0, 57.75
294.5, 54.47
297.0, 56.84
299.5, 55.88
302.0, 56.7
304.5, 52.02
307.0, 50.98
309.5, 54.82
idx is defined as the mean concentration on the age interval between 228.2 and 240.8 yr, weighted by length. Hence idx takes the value 63.7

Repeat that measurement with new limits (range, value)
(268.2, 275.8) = 55.3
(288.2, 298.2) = 56.7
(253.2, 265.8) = 52.2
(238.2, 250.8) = 59.1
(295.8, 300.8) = 56.4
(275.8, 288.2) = 54.6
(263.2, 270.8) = 53.8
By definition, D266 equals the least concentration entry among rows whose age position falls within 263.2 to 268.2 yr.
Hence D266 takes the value 53.02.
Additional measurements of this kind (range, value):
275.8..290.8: 52.54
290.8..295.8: 54.47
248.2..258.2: 49.46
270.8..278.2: 54.97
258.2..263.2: 48.92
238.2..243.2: 63.72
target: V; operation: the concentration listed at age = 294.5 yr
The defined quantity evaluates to 54.47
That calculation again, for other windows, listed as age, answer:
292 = 57.75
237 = 68.44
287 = 57.83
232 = 58.11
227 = 52.01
